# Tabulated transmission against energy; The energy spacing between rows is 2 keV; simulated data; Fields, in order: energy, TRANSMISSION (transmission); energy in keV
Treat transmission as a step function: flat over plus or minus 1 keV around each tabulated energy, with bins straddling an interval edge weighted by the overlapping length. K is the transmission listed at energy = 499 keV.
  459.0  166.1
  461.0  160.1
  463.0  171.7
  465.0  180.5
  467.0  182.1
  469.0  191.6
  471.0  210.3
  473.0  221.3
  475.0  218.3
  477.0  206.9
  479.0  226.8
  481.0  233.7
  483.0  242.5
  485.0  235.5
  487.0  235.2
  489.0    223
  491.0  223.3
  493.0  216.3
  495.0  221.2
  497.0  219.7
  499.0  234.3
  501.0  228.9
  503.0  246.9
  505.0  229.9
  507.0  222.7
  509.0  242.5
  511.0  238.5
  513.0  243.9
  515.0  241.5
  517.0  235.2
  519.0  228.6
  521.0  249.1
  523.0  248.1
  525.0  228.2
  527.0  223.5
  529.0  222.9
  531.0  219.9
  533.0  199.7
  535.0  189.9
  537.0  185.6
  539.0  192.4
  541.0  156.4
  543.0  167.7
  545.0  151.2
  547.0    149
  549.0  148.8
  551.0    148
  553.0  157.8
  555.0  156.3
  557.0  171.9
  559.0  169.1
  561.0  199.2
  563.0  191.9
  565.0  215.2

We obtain 234.3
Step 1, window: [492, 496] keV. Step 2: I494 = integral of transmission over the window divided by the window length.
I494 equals 219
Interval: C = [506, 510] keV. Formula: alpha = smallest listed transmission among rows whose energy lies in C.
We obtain 222.7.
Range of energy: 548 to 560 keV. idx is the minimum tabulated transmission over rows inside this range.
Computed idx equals 148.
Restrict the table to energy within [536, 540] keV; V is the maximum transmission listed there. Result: 192.4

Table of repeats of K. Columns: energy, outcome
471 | 210.3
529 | 222.9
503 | 246.9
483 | 242.5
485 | 235.5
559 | 169.1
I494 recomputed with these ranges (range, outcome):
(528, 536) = 208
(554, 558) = 164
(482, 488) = 238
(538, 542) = 174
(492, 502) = 224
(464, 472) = 191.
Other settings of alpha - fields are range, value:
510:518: 235.2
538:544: 156.4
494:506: 219.7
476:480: 206.9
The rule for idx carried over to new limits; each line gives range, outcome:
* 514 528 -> 223.5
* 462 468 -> 171.7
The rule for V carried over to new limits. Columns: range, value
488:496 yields 223.3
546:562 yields 199.2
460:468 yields 182.1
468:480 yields 226.8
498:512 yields 246.9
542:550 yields 167.7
